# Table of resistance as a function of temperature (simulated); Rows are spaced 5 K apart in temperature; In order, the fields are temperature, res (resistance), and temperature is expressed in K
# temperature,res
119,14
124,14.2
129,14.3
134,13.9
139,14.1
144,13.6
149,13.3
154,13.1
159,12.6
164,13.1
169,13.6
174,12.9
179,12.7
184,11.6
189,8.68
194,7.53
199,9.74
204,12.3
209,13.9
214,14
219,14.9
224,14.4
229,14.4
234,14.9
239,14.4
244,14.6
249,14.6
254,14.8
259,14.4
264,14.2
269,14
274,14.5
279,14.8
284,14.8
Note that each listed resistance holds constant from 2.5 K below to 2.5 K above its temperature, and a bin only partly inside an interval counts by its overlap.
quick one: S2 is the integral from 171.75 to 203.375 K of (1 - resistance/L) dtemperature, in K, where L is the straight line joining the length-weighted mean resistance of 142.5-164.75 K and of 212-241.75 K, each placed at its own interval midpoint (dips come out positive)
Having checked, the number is 7.21 K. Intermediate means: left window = 13.1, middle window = 10.6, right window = 14.5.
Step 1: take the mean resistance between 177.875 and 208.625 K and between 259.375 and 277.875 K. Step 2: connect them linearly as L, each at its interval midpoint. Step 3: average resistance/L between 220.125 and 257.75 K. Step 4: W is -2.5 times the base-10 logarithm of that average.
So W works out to -0.14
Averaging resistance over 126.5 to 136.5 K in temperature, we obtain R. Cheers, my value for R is 14.1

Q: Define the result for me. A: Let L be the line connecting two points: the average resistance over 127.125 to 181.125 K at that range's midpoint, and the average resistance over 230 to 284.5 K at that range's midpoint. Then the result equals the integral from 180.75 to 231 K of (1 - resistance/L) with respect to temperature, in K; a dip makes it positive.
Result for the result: 6.6 K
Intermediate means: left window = 13.4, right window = 14.5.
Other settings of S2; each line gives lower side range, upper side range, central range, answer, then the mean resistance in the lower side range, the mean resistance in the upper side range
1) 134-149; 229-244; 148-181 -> 2.20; 13.8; 14.6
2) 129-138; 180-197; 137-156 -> -0.78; 14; 9.59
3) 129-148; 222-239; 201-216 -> 1.18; 13.9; 14.5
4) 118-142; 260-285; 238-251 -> -0.16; 14.1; 14.4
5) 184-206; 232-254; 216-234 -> -2.55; 9.73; 14.6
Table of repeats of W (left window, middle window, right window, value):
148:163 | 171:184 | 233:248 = 0.07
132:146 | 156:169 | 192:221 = 0.02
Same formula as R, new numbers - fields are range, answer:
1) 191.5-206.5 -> 9.86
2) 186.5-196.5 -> 8.11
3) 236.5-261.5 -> 14.6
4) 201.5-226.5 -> 13.9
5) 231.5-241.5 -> 14.7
